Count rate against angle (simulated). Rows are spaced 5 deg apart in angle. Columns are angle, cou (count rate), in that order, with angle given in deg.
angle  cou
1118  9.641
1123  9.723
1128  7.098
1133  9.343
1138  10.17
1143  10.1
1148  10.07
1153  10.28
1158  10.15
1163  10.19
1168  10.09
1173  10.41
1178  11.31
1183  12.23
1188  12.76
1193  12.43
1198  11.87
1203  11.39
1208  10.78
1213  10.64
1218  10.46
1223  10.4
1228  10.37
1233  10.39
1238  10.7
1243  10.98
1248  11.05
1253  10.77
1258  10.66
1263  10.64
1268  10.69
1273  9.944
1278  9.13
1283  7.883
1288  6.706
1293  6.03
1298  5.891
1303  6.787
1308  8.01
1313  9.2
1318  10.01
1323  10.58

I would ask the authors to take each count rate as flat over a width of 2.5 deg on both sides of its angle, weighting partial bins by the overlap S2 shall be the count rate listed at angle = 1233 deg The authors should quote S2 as 10.39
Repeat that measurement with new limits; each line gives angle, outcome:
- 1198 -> 11.87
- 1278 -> 9.13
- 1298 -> 5.891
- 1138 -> 10.17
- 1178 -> 11.31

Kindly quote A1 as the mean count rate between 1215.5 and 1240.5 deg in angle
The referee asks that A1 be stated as 10.5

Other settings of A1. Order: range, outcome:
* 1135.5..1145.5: 10.1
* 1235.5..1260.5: 10.8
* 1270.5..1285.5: 8.99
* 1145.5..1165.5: 10.2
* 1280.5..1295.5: 6.87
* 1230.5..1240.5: 10.5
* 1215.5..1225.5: 10.4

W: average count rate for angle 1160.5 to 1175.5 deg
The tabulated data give 10.2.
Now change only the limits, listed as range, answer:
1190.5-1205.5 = 11.9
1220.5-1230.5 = 10.4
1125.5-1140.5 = 8.87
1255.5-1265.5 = 10.7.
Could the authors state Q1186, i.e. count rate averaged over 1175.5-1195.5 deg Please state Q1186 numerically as 12.2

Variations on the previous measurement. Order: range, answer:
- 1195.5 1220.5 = 11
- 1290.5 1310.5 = 6.68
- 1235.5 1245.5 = 10.8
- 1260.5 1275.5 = 10.4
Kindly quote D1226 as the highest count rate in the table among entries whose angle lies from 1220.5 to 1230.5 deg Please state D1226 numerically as 10.4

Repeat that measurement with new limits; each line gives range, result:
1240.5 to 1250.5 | 11.05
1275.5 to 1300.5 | 9.13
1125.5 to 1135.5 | 9.343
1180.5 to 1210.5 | 12.76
